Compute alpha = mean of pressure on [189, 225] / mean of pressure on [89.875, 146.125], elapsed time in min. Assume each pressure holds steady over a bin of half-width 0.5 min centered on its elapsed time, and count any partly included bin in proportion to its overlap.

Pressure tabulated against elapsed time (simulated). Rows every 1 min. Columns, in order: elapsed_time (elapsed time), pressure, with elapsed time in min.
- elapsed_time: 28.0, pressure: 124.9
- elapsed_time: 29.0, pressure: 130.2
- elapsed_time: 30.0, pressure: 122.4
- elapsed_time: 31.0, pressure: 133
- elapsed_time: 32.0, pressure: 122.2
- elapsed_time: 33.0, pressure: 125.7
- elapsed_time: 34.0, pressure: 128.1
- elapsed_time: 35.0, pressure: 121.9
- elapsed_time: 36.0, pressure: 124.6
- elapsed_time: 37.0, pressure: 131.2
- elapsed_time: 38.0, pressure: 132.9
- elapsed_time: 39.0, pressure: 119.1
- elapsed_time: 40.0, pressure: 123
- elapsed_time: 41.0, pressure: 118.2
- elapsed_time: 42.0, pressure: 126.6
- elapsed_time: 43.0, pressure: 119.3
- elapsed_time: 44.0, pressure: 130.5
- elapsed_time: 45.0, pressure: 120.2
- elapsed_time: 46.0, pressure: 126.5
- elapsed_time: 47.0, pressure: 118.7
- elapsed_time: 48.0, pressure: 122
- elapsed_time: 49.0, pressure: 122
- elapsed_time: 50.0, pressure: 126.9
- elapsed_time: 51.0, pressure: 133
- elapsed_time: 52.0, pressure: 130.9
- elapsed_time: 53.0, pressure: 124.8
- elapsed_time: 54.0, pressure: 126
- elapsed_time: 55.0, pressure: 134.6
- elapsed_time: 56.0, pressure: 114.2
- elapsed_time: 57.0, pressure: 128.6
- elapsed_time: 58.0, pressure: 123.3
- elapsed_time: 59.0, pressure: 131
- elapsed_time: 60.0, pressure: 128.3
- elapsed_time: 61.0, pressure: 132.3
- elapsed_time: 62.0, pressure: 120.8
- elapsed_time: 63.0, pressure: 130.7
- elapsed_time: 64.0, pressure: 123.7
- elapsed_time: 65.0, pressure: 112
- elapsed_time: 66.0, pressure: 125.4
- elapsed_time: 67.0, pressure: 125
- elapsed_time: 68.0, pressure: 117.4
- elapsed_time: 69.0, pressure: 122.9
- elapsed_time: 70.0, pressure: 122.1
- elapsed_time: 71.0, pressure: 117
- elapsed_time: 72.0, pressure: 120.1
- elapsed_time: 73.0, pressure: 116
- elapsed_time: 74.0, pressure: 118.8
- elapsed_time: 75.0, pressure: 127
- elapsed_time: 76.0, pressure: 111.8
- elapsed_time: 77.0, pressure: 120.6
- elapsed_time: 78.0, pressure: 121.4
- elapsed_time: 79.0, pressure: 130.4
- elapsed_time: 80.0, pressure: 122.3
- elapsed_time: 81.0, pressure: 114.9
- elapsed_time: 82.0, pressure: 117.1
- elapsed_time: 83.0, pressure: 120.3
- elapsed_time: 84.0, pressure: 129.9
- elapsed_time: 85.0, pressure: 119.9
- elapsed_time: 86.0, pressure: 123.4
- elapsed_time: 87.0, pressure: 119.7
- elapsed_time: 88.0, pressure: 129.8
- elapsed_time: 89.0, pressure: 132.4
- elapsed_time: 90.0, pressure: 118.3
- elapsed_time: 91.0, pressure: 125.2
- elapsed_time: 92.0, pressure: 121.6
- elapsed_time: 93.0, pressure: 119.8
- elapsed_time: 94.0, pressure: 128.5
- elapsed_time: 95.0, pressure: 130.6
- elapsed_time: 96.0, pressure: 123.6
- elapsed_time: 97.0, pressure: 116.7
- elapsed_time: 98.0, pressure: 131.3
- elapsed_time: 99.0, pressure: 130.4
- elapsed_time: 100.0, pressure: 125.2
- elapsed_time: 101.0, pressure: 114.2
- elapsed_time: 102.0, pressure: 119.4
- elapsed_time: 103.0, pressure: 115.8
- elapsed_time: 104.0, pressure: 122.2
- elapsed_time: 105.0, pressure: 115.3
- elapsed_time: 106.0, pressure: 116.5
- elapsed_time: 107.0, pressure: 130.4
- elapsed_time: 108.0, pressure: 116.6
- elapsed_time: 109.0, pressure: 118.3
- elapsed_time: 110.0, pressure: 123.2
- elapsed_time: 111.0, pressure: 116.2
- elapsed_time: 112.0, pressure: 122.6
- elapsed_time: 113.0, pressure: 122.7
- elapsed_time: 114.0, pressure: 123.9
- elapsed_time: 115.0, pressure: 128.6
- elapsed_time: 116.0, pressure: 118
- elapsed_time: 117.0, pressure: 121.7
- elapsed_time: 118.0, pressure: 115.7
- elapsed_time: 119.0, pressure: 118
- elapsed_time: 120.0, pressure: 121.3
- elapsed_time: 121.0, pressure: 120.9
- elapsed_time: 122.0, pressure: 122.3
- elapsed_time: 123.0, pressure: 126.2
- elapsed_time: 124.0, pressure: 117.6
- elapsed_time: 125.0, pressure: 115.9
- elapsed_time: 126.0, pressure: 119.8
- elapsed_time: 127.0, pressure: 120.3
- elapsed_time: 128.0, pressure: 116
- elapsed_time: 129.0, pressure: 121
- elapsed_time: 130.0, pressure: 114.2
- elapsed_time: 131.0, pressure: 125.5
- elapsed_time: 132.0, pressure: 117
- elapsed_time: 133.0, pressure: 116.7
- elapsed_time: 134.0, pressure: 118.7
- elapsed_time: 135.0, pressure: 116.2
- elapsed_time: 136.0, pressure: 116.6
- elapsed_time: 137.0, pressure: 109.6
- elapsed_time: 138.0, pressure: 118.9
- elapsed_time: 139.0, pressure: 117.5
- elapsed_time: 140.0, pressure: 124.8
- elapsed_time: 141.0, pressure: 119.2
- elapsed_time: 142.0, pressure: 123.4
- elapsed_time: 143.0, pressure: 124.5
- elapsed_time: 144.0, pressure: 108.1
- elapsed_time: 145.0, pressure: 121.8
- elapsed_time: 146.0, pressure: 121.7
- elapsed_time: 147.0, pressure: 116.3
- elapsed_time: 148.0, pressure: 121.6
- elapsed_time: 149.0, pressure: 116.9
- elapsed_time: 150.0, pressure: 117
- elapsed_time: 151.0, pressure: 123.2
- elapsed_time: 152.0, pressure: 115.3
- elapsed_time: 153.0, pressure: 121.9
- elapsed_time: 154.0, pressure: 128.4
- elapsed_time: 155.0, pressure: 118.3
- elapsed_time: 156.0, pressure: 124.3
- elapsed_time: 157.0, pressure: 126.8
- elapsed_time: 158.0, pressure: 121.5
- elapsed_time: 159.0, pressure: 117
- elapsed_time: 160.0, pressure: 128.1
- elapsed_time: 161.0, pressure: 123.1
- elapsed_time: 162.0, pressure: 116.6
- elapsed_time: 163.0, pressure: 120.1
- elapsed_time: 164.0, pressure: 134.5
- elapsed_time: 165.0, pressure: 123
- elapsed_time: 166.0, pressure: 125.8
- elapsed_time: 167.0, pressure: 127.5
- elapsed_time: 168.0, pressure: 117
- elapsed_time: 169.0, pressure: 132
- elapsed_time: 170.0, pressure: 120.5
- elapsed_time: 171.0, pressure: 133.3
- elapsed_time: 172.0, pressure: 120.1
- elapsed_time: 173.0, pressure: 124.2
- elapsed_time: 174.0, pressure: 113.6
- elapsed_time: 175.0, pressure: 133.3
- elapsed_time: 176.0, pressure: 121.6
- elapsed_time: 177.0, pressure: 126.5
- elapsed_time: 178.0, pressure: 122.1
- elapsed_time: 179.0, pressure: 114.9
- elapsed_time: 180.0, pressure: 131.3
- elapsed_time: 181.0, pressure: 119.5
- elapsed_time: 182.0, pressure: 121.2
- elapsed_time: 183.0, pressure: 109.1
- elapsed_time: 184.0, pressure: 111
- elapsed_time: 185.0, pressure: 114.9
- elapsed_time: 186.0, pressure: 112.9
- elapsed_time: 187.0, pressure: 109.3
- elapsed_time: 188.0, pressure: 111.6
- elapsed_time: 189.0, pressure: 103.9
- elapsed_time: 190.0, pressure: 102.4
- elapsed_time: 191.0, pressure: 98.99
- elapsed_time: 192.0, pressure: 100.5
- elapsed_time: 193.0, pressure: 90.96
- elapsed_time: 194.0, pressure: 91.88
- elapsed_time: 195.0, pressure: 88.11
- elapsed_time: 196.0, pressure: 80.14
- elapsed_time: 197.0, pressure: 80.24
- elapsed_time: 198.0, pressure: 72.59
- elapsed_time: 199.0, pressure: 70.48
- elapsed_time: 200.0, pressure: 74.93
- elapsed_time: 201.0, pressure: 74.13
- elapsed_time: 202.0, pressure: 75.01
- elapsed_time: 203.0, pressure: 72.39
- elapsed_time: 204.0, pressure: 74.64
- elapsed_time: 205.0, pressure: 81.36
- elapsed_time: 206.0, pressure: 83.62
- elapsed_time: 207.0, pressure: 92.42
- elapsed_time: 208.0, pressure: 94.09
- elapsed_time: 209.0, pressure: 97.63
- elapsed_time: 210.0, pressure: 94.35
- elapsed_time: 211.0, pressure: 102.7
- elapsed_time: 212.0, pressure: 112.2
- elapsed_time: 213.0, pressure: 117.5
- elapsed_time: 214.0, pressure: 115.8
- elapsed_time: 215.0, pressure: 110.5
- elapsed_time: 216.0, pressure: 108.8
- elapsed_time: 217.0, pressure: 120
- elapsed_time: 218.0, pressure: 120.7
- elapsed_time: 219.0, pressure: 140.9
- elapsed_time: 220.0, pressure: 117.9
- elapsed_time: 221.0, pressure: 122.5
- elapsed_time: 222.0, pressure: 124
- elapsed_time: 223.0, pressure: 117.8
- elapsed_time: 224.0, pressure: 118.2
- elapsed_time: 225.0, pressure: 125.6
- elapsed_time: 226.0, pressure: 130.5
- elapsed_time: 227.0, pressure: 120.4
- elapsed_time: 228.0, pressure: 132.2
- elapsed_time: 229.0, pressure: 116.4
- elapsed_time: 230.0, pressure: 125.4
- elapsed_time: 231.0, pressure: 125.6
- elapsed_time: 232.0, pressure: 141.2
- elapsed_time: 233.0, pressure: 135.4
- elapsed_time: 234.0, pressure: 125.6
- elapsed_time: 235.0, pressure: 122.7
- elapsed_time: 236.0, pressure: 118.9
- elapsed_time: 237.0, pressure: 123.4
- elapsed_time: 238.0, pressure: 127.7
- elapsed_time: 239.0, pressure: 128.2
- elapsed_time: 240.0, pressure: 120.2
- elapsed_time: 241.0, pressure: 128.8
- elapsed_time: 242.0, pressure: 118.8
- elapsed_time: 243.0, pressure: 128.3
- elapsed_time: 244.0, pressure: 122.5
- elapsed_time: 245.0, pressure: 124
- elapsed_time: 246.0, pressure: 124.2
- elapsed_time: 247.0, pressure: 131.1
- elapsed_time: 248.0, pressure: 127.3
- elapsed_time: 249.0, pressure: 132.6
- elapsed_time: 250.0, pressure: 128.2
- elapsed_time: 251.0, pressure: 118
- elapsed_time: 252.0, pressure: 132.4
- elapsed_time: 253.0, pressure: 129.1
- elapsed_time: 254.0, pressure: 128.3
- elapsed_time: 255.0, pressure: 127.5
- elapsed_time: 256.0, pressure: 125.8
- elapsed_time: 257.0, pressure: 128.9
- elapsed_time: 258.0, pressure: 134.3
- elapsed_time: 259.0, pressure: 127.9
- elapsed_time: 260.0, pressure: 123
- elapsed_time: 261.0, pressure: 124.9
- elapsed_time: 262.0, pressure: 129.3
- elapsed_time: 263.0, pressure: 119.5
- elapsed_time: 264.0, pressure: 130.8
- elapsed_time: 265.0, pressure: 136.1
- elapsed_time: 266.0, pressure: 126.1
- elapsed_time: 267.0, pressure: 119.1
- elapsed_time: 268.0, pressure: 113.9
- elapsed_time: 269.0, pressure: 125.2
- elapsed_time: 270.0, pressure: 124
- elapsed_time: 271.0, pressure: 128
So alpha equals 0.82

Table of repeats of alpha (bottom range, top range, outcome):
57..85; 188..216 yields 0.75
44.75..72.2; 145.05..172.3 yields 0.99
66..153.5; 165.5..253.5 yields 0.94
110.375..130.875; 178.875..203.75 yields 0.80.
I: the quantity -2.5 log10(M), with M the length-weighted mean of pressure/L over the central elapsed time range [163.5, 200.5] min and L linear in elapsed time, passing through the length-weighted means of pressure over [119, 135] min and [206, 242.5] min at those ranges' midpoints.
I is 0.08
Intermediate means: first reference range 119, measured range 110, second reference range 119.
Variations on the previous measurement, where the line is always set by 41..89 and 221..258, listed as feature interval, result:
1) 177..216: 0.26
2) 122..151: 0.05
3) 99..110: 0.04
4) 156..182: 0.01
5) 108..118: 0.03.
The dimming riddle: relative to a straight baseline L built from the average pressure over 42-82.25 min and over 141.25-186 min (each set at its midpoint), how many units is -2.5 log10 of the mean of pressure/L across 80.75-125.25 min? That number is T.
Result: 0.01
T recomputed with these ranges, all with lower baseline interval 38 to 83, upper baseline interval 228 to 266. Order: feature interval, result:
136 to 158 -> 0.04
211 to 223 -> 0.07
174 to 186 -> 0.05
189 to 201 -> 0.40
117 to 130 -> 0.04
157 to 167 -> 0.01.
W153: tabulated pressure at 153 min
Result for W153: 121.9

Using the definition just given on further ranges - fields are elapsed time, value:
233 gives 135.4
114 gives 123.9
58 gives 123.3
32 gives 122.2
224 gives 118.2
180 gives 131.3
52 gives 130.9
